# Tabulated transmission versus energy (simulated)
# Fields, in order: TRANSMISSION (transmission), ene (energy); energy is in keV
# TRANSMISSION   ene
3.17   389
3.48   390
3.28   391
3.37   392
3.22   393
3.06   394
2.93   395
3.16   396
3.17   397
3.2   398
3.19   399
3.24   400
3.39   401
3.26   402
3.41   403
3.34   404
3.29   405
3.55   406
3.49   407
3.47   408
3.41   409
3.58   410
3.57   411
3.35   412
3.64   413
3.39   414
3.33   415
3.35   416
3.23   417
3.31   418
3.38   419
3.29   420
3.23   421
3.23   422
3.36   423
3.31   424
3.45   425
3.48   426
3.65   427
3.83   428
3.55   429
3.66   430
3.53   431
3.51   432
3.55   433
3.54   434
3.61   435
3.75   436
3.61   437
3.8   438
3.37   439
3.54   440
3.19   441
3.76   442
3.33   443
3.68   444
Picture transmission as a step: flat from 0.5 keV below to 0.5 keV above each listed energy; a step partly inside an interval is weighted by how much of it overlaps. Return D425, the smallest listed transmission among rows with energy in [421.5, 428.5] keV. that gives 3.23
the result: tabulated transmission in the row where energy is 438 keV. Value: 3.8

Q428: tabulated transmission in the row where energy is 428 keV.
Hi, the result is 3.83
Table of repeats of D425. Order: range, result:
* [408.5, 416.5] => 3.33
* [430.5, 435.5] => 3.51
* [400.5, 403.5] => 3.26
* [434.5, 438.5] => 3.61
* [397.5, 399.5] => 3.19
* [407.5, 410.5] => 3.41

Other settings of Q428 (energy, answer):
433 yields 3.55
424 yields 3.31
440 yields 3.54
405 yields 3.29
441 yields 3.19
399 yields 3.19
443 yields 3.33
